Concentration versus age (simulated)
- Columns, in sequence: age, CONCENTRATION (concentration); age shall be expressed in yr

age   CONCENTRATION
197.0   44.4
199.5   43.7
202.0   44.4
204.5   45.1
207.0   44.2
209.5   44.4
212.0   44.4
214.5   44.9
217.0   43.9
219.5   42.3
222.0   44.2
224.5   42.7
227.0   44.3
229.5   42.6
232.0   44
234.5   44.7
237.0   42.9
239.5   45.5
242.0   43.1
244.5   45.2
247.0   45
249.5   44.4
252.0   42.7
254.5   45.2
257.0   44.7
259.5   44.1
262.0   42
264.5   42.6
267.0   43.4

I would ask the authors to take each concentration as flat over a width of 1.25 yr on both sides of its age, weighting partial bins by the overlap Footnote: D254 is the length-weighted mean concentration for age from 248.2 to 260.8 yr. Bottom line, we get 44.2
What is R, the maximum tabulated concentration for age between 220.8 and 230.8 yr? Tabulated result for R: 44.3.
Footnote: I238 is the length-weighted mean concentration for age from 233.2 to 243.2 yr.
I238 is 44.1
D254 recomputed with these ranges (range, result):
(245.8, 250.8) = 44.7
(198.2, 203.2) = 44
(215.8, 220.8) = 43.1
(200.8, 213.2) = 44.5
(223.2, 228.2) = 43.5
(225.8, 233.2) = 43.6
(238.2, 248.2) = 44.7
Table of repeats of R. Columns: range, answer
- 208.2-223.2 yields 44.9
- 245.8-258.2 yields 45.2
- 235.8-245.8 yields 45.5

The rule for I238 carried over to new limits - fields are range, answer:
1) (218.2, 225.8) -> 43.1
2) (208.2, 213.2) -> 44.4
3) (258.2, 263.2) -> 43.1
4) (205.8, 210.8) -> 44.3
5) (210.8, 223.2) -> 43.9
